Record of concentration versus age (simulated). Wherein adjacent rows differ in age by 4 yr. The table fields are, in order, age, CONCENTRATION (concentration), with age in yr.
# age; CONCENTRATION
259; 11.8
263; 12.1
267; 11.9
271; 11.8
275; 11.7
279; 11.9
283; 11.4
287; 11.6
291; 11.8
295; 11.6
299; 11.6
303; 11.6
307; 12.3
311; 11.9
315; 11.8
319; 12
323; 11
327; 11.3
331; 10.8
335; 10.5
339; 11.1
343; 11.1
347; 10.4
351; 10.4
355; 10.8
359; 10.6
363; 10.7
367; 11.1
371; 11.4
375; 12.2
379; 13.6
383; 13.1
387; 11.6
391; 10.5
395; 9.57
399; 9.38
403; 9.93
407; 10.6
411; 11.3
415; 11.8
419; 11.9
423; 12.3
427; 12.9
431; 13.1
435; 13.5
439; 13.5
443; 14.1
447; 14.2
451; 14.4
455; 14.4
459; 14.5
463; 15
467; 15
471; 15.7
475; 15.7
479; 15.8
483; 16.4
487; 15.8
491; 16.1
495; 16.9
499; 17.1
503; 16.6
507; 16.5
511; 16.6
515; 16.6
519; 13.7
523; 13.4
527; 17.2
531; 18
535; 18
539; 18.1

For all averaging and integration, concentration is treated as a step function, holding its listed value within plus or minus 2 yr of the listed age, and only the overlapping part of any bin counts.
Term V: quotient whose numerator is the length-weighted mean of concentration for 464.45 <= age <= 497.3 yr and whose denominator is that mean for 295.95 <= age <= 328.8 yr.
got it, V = 1.36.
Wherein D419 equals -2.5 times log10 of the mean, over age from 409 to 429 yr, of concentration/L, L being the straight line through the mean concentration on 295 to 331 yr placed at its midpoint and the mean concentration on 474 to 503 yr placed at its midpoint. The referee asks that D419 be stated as 0.20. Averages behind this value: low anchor 11.6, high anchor 16.3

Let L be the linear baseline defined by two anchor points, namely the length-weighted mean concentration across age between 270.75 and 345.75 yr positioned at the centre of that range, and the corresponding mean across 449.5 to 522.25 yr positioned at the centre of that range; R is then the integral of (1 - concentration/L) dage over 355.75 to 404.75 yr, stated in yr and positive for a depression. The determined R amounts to 7.6 yr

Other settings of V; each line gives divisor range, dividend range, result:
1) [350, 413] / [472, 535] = 1.47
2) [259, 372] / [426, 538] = 1.36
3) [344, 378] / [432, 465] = 1.28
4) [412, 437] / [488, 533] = 1.30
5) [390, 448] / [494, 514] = 1.41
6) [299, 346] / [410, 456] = 1.15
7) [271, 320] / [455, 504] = 1.34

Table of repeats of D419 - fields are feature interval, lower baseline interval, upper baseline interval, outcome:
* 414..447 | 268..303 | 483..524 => 0.124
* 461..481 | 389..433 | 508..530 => -0.131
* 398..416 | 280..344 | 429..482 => 0.265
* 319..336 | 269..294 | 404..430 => 0.064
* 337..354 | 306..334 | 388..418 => 0.046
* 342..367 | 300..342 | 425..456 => 0.133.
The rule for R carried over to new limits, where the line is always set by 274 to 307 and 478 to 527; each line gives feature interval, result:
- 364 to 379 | 1.8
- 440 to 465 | 1.0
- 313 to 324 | 0.5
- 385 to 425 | 9.0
